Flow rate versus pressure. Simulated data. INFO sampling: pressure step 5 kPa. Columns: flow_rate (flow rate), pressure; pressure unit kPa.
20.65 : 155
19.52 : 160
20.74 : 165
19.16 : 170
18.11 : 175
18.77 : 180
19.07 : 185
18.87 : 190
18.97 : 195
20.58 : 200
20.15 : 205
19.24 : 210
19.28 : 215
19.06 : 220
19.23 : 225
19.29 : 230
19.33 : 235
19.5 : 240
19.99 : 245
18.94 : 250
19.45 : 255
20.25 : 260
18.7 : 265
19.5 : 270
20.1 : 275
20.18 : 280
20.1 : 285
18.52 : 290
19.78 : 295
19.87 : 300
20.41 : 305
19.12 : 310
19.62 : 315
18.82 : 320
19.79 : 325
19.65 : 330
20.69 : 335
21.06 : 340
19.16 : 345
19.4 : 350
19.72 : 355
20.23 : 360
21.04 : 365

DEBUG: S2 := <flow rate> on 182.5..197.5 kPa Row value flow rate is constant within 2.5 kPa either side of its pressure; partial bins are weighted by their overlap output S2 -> 19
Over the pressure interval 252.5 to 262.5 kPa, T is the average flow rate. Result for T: 19.9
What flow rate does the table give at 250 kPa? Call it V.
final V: 18.94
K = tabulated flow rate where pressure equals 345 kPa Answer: 19.16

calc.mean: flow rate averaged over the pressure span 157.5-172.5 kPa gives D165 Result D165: 19.8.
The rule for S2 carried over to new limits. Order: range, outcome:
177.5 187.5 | 18.9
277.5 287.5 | 20.1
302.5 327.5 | 19.6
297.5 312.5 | 19.8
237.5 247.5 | 19.7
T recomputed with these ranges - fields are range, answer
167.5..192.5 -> 18.8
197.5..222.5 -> 19.7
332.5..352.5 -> 20.1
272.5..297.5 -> 19.7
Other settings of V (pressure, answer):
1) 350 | 19.4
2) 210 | 19.24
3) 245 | 19.99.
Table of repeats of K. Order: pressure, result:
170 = 19.16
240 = 19.5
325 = 19.79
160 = 19.52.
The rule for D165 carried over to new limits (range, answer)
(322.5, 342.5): 20.3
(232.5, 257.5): 19.4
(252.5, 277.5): 19.6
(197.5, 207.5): 20.4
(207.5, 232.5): 19.2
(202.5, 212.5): 19.7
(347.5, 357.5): 19.6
